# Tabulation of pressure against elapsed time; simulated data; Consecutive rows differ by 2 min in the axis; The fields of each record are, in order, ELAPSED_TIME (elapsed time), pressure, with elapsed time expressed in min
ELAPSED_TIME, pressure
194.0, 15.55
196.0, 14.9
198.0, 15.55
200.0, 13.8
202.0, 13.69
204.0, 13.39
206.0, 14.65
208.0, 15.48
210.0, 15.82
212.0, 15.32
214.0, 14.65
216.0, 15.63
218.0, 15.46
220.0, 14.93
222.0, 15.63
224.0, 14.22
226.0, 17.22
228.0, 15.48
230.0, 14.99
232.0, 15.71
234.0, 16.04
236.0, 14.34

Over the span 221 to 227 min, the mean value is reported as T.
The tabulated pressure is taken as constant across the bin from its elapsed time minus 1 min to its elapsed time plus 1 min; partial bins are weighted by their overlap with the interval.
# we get 15.7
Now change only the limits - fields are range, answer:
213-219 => 15.2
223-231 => 15.5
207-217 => 15.4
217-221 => 15.2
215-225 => 15.2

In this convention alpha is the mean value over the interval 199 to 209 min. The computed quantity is 14.2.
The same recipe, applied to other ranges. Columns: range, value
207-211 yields 15.7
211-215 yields 15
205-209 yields 15.1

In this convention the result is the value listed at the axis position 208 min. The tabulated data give 15.48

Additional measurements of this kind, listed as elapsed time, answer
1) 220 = 14.93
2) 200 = 13.8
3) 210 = 15.82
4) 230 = 14.99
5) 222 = 15.63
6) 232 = 15.71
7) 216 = 15.63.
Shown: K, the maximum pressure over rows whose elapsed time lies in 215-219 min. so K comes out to 15.63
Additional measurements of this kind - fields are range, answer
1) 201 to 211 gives 15.82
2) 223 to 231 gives 17.22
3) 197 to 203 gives 15.55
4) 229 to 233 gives 15.71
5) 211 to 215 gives 15.32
